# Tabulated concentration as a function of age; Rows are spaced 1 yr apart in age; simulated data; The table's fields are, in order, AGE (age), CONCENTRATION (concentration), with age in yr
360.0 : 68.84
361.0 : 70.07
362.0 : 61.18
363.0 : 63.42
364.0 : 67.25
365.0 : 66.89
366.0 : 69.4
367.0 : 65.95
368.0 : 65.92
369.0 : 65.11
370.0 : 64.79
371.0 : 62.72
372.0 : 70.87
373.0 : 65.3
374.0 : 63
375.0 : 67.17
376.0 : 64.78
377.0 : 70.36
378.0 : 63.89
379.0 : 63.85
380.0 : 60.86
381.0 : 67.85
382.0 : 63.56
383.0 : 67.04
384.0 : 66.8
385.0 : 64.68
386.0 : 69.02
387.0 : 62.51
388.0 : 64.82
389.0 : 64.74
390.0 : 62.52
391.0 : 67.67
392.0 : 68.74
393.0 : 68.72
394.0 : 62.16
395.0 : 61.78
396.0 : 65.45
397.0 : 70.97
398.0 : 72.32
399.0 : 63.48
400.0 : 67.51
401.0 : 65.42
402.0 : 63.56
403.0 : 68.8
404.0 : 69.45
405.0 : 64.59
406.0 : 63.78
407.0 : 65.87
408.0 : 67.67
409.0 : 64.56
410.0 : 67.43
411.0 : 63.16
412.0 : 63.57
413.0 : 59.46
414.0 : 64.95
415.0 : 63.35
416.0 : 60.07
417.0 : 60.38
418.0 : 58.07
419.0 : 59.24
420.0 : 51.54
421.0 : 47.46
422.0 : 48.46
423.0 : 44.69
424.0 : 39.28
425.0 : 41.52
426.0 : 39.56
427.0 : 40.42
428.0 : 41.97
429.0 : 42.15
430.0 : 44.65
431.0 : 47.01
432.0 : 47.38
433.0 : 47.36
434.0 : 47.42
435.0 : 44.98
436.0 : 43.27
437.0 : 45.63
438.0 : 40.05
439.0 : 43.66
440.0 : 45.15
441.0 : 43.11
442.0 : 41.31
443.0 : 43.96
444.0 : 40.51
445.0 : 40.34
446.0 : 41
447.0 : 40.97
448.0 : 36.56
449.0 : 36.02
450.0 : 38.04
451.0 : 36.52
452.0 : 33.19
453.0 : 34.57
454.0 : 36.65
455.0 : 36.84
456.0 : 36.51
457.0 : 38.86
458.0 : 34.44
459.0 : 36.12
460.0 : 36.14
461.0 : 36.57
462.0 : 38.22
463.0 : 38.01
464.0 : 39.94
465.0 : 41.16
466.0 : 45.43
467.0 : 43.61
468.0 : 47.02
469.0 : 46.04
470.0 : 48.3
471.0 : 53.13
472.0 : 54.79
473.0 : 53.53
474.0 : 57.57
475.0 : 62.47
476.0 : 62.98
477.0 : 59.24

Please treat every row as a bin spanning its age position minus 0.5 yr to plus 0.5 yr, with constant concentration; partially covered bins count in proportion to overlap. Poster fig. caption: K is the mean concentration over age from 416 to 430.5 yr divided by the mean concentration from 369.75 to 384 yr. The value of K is 0.7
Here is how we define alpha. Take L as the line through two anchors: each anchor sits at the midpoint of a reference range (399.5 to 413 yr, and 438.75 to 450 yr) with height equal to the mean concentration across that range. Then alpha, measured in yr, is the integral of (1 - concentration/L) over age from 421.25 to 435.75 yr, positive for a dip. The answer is 1.96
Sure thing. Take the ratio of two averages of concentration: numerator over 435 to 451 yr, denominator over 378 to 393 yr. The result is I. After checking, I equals 0.6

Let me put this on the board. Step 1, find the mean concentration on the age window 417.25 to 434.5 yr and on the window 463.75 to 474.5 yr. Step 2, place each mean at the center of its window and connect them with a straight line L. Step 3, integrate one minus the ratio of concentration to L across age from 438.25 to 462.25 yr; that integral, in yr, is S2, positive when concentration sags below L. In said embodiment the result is 4.5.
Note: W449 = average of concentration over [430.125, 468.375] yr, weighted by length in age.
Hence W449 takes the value 40.6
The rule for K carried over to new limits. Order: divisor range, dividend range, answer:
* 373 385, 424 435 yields 0.67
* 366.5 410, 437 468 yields 0.60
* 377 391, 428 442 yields 0.68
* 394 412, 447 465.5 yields 0.56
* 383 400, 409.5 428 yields 0.81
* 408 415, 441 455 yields 0.60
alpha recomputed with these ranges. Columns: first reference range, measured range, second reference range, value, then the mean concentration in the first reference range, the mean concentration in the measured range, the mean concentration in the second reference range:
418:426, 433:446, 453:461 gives -0.41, 47.6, 43.4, 36.4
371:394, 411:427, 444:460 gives -0.74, 65.7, 53.3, 37.2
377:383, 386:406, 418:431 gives -2.87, 64.8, 66.1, 45.7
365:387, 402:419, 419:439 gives -3.84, 65.8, 63.9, 44.8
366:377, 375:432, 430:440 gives -4.96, 66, 60.4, 45.2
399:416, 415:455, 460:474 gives 8.52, 65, 44.1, 45.2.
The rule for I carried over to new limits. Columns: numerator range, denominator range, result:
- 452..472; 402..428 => 0.71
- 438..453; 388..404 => 0.60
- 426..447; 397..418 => 0.67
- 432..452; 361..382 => 0.64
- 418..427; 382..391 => 0.72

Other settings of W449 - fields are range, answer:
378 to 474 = 52.1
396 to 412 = 66.4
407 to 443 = 50.7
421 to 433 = 43.7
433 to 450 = 42.2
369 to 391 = 65.3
